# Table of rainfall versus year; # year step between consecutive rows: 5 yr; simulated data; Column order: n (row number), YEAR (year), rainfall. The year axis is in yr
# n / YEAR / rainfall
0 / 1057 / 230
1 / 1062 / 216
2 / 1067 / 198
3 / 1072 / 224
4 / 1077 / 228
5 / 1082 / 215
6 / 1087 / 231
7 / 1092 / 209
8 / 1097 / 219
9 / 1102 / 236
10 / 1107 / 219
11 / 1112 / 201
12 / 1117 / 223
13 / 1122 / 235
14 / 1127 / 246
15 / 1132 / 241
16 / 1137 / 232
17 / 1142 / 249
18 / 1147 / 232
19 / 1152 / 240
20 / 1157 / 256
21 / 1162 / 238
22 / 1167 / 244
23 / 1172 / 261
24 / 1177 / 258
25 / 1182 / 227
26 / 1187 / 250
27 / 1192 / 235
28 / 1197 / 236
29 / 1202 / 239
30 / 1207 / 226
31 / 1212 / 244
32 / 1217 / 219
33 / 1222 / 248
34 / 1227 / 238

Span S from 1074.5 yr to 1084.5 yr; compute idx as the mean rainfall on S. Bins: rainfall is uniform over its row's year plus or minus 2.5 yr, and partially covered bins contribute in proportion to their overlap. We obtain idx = 222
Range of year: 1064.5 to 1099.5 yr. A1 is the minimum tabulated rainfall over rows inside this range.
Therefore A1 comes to 198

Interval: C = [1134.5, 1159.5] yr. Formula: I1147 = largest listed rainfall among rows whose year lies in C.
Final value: 256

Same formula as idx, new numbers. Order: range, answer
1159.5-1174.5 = 248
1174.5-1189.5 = 245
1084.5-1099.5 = 220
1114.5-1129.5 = 235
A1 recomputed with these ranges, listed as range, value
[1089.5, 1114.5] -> 201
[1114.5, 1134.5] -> 223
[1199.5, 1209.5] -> 226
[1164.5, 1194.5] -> 227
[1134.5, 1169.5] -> 232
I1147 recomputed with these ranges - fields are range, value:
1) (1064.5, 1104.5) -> 236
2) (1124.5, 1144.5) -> 249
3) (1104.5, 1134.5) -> 246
